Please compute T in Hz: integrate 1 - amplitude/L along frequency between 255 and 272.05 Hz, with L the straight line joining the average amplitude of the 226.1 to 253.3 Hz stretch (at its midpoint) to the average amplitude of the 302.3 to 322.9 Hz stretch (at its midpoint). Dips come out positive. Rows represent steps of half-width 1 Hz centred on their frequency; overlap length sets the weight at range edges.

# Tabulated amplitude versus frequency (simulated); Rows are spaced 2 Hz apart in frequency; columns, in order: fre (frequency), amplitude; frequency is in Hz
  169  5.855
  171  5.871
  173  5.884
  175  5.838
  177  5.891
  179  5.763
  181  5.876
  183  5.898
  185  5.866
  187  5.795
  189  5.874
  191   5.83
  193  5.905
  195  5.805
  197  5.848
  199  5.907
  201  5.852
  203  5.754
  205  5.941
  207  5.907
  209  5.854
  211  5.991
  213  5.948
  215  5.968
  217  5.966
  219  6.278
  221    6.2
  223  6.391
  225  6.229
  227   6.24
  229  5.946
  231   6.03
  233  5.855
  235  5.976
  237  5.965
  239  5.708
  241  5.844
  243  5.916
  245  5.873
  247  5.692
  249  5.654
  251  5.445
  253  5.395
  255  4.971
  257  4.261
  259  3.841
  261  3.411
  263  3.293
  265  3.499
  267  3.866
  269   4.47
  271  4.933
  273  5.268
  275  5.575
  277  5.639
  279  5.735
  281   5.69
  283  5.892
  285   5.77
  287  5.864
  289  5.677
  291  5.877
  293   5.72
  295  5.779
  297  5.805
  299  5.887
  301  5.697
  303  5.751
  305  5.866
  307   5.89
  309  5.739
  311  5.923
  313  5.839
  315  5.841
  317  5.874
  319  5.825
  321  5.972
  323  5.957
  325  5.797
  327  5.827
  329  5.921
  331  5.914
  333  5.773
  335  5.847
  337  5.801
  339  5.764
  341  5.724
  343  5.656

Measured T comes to 5.34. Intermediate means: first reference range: 5.83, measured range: 4.01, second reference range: 5.86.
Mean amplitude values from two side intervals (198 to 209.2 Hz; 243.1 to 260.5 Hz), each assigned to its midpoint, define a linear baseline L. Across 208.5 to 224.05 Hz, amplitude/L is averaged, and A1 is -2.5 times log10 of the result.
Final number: -0.075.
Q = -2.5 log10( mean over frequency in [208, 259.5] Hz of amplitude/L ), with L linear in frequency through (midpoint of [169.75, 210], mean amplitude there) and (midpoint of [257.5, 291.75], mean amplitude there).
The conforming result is -0.07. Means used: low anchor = 5.86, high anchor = 4.94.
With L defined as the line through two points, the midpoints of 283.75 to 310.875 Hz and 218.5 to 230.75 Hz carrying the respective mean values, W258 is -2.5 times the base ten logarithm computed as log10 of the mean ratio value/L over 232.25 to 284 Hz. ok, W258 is 0.17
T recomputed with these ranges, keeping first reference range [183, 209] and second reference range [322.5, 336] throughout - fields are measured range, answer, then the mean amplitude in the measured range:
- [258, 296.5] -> 5.30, 5.05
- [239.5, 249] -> 0.09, 5.81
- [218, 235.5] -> -0.82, 6.13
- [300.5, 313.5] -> 0.09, 5.82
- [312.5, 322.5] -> -0.03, 5.88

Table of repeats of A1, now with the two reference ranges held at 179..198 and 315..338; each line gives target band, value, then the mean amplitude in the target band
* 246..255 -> 0.07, 5.48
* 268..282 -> 0.10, 5.33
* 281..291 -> 0.01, 5.8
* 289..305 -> 0.01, 5.79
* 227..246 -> -0.01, 5.92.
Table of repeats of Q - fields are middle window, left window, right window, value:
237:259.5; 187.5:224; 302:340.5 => 0.101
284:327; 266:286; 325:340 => -0.049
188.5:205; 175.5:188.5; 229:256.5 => -0.007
